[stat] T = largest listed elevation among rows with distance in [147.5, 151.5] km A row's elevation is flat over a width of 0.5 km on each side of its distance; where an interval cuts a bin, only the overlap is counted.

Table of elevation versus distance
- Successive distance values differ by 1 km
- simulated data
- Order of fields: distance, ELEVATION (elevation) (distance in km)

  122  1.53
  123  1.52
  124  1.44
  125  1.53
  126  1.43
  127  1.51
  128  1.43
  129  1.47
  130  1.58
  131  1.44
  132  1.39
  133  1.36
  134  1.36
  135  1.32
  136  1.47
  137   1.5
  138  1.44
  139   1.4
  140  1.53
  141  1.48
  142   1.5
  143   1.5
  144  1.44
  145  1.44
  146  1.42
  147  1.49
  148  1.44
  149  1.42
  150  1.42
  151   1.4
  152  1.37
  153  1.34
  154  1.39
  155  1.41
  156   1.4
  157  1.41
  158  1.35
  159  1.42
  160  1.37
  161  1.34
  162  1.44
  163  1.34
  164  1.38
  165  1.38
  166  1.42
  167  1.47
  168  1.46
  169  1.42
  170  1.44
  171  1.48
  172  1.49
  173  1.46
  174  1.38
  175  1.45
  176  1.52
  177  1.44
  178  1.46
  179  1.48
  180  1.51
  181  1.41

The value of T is 1.44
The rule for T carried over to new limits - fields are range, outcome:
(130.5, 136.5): 1.47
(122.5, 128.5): 1.53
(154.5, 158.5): 1.41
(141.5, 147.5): 1.5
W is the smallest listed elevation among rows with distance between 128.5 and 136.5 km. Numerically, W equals 1.32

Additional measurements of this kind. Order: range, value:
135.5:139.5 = 1.4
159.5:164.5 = 1.34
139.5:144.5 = 1.44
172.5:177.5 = 1.38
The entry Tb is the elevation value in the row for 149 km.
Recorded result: 1.42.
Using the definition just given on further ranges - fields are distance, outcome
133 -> 1.36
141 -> 1.48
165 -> 1.38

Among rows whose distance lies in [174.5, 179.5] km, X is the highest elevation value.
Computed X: 1.52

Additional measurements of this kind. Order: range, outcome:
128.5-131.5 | 1.58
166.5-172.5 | 1.49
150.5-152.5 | 1.4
